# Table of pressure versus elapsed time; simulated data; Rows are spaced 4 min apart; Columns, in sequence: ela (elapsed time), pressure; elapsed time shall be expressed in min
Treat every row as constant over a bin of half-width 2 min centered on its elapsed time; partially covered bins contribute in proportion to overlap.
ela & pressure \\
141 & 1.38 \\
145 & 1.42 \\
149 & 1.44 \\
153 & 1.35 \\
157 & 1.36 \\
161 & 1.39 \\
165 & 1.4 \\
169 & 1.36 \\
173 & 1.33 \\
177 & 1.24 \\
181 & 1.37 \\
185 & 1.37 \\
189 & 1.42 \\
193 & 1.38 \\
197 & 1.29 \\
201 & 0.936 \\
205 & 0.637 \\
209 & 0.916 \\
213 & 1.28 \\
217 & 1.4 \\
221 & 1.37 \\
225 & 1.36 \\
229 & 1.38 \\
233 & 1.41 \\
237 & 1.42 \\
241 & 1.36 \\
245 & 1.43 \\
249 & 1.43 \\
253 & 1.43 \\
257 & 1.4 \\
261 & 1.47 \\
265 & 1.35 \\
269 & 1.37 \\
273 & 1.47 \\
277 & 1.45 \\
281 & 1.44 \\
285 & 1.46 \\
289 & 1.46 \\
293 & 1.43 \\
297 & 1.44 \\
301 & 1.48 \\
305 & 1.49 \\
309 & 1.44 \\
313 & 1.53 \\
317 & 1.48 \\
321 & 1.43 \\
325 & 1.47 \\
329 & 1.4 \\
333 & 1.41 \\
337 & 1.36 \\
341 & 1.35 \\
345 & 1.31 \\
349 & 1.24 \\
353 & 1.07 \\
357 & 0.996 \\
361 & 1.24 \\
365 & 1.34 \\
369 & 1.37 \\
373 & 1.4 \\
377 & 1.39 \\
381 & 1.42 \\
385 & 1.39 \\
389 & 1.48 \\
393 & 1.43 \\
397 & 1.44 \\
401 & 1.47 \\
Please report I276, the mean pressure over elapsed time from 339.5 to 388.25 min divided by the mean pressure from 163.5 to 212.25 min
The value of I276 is 1.06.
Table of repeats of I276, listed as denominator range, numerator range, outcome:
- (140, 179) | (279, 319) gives 1.07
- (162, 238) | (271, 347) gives 1.13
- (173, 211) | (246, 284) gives 1.21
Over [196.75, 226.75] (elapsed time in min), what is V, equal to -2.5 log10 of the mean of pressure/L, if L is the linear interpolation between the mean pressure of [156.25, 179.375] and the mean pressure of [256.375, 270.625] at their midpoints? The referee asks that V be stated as 0.20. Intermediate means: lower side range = 1.35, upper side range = 1.4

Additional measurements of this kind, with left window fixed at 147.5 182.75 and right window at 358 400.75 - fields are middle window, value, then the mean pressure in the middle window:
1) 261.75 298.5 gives -0.05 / 1.43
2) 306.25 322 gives -0.07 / 1.47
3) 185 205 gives 0.13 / 1.21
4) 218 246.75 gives -0.02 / 1.39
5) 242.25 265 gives -0.04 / 1.42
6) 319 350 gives 0.00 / 1.38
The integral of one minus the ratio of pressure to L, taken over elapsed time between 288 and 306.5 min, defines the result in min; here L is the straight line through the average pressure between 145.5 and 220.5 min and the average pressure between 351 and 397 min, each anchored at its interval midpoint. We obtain -2.2 min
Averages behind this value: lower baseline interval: 1.28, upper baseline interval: 1.33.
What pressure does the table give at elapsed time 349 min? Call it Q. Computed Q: 1.24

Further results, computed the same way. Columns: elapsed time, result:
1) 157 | 1.36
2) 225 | 1.36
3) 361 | 1.24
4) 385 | 1.39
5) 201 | 0.936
